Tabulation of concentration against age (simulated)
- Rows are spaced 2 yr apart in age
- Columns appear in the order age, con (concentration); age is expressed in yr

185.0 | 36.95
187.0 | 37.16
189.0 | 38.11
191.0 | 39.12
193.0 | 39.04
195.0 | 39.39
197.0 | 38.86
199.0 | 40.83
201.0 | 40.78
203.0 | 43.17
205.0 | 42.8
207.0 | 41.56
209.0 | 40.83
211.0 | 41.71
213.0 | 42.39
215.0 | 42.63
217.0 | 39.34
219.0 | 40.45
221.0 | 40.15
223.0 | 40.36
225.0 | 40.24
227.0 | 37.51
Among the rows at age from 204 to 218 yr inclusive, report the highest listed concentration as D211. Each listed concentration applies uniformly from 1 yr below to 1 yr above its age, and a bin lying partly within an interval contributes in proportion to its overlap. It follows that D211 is 42.8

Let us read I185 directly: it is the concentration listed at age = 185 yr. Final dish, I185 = 36.95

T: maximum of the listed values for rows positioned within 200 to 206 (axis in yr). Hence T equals 43.17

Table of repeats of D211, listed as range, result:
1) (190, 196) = 39.39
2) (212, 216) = 42.63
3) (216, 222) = 40.45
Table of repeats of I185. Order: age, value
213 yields 42.39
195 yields 39.39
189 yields 38.11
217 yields 39.34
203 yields 43.17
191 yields 39.12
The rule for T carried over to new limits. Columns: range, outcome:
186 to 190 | 38.11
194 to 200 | 40.83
